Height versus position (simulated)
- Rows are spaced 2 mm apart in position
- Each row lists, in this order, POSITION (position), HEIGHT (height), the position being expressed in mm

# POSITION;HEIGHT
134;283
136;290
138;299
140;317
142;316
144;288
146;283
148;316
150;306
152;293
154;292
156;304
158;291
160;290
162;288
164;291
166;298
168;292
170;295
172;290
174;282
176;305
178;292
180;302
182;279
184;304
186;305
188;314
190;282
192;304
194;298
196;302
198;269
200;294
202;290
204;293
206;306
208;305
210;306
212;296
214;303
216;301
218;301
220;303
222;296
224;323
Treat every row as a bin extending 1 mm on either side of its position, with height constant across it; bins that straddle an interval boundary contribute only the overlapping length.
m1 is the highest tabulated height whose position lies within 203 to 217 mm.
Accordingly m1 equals 306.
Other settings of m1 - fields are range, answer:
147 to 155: 316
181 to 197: 314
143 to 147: 288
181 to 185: 304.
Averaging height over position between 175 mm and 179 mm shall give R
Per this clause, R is 298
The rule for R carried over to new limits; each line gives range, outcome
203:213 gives 301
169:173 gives 292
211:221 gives 301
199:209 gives 298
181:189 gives 300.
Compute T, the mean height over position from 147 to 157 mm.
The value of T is 302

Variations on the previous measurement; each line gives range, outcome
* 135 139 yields 294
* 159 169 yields 292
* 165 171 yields 295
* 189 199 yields 291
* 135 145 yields 302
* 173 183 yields 292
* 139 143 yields 316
